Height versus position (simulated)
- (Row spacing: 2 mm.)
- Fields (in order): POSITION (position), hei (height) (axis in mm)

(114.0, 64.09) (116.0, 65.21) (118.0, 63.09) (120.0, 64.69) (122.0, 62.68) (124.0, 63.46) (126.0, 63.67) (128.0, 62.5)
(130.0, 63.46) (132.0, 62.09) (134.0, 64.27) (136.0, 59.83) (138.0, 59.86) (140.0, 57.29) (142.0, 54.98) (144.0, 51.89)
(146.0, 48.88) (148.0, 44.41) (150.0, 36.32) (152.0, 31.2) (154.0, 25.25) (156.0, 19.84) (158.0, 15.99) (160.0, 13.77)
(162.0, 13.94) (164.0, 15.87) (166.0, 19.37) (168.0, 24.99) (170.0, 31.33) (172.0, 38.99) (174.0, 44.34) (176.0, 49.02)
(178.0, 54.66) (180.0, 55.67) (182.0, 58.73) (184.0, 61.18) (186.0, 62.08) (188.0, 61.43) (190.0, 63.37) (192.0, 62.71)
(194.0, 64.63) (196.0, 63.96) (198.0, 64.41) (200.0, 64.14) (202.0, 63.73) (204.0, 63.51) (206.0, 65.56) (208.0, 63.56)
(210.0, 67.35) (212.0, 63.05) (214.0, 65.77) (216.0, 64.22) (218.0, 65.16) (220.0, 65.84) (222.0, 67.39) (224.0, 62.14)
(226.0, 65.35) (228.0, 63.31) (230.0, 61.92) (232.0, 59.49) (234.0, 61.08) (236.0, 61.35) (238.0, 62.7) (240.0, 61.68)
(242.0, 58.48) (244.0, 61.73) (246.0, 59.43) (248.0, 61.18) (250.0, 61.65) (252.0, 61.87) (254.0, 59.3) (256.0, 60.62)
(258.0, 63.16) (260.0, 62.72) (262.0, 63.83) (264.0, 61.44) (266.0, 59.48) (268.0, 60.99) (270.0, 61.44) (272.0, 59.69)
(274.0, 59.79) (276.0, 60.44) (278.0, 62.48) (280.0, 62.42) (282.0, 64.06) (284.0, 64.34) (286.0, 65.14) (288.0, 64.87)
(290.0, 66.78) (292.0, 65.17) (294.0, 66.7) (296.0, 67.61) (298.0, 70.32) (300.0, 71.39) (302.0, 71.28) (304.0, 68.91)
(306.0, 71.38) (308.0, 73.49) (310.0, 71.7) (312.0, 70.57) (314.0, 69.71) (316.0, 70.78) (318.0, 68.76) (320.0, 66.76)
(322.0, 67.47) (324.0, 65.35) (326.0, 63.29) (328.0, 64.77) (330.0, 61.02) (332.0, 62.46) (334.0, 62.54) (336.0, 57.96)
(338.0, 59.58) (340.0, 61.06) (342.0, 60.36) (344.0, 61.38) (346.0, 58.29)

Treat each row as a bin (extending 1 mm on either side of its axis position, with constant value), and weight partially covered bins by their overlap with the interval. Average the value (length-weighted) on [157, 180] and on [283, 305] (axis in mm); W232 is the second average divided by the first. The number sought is 2.22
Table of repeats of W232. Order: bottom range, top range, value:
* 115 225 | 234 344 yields 1.21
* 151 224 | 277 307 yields 1.34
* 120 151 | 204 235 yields 1.12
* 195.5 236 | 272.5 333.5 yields 1.04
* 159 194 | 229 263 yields 1.40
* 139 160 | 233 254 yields 1.63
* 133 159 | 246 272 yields 1.40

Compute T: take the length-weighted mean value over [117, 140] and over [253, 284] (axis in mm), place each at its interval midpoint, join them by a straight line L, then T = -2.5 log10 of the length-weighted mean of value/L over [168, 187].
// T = 0.25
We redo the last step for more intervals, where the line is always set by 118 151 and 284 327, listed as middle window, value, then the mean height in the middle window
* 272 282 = 0.09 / 61.4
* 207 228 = -0.03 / 64.9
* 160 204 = 0.24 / 49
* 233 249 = 0.06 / 61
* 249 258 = 0.07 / 61.1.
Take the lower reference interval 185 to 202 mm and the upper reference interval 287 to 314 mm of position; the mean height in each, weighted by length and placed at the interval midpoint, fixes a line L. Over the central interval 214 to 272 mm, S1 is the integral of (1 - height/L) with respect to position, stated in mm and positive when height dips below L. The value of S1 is 3.5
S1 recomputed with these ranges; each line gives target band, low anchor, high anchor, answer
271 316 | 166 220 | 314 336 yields -2.46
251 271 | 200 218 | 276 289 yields 0.76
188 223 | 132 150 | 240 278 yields -3.89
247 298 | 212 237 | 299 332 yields 2.52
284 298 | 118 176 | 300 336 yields -0.54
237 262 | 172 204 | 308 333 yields 0.60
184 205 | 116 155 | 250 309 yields -1.57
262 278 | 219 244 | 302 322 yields 1.30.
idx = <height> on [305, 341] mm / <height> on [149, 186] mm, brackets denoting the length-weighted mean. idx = 1.9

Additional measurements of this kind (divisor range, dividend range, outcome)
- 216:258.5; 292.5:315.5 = 1.13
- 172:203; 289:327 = 1.17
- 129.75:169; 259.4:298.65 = 1.64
